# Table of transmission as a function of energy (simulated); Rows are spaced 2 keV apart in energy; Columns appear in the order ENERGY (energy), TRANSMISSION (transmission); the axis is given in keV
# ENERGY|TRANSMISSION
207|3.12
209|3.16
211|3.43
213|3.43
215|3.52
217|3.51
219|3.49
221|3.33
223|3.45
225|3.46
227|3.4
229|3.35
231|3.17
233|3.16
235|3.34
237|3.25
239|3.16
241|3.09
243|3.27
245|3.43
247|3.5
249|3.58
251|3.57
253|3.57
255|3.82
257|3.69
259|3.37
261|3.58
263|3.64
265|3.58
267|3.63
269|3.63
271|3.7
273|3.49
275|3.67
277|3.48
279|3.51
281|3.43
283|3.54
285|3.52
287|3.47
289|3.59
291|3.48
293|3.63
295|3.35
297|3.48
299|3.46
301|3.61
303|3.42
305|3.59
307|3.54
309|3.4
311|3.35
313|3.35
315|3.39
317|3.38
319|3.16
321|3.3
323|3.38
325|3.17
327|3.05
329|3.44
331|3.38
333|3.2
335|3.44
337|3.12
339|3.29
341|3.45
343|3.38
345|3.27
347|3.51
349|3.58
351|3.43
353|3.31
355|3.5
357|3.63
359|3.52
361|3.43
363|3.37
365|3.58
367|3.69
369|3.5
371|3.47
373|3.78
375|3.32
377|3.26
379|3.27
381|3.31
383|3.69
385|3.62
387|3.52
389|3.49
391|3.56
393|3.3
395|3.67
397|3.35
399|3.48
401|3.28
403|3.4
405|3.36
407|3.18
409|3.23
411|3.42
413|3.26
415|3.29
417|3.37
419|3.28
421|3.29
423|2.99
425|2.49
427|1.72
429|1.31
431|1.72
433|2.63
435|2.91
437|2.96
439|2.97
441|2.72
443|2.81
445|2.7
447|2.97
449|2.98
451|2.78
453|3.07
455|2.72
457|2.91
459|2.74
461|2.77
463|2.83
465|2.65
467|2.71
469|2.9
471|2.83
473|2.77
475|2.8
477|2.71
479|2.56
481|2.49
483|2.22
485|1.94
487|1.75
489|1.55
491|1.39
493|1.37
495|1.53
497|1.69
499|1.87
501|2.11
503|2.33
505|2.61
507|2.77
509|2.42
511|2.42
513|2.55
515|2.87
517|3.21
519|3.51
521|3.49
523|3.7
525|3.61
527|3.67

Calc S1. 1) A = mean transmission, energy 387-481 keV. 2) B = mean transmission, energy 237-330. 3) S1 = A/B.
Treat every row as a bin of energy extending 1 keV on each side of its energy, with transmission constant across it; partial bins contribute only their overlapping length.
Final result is 0.85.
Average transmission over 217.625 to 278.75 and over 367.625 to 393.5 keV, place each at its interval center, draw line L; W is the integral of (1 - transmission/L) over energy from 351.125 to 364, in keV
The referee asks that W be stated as 0.05 keV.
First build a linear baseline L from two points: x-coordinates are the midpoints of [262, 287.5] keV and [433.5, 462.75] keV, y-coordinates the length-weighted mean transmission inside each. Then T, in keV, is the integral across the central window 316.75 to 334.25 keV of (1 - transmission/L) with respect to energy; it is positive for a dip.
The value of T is 0.44 keV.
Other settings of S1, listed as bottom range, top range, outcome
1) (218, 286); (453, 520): 0.71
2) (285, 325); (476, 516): 0.63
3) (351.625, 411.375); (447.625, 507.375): 0.70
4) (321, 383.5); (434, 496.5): 0.75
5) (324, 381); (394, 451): 0.87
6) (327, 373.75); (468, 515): 0.66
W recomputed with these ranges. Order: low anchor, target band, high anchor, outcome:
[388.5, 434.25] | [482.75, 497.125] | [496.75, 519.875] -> 5.4 keV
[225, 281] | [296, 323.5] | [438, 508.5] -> -1.8 keV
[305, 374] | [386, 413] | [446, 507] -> -3.8 keV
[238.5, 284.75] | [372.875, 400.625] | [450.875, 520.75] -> -4.9 keV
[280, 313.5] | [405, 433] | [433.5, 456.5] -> 1.5 keV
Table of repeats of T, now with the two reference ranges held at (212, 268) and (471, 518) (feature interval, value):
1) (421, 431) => 1.49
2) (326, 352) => -3.18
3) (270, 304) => -3.11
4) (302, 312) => -1.05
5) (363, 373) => -2.49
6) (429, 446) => -0.45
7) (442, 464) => -3.42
